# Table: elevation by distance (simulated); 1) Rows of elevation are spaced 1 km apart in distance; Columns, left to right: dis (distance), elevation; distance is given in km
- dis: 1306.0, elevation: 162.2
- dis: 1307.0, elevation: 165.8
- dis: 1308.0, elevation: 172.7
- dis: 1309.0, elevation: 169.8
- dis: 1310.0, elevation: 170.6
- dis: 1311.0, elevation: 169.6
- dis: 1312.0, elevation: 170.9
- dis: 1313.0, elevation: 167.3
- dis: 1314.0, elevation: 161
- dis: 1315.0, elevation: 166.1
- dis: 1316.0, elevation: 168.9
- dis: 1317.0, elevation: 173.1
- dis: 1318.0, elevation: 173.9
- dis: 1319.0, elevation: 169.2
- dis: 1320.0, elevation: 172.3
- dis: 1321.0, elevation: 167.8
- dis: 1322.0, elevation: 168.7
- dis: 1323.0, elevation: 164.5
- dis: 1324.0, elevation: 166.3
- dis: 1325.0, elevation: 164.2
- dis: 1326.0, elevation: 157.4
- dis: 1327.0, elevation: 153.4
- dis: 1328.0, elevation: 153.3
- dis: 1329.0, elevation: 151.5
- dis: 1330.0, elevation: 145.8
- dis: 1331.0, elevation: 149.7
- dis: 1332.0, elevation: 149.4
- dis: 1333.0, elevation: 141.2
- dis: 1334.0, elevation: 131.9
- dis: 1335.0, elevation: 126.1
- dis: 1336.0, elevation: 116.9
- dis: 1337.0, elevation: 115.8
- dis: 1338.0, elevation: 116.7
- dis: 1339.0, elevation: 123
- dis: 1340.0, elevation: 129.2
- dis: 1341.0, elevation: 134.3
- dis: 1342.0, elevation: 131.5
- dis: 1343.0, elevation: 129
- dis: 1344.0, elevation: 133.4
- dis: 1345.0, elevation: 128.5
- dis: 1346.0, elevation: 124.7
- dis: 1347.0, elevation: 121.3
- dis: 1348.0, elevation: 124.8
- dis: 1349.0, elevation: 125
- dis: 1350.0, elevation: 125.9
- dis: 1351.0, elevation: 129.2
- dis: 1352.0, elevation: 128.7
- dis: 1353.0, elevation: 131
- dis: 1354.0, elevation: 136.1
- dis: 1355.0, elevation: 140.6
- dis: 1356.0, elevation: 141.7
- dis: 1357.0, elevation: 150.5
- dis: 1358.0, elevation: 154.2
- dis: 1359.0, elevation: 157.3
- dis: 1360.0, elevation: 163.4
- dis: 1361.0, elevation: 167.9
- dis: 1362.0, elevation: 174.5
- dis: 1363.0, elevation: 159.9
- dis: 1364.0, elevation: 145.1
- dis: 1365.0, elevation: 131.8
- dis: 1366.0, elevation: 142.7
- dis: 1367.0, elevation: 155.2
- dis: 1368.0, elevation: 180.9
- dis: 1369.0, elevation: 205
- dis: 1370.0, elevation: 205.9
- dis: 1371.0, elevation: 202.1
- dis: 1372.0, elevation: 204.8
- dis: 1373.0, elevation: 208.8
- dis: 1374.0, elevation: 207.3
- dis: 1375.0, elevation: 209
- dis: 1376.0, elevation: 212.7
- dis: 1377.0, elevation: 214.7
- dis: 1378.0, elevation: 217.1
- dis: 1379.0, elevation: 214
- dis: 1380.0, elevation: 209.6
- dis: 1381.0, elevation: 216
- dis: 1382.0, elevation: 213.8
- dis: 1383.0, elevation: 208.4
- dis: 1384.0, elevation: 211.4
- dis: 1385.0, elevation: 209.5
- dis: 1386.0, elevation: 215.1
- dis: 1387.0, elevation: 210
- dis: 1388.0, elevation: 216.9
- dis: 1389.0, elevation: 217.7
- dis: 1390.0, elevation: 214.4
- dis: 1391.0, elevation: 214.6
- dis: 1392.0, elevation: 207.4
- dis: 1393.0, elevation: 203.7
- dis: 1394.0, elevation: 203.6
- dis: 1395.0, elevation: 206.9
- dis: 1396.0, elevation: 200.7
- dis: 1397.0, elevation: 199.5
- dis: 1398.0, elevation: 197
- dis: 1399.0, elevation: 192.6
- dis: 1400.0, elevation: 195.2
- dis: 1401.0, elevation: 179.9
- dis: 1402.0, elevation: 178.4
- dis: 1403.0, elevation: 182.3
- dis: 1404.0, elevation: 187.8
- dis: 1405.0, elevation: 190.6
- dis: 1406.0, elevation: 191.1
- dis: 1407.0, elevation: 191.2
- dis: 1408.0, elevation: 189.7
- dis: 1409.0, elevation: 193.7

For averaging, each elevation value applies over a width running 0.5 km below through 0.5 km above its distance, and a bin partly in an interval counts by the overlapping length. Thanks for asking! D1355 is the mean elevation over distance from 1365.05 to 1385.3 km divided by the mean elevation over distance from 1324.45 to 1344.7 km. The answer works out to 1.5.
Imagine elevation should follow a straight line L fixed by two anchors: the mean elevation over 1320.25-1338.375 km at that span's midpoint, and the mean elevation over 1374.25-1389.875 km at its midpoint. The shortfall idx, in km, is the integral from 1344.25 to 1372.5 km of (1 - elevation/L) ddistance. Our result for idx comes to 5.0 km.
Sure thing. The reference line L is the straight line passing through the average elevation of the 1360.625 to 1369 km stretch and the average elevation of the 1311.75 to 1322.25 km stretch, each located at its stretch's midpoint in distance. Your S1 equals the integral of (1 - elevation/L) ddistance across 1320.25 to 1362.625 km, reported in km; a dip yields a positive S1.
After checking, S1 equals 5.8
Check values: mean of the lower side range 169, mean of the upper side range 160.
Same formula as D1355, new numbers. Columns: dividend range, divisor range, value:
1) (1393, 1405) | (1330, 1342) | 1.48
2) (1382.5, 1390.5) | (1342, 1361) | 1.56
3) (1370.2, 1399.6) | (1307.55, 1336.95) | 1.32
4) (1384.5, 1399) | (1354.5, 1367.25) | 1.36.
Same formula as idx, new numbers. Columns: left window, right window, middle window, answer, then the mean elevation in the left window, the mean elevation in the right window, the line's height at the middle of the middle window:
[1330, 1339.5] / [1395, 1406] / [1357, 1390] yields -5.0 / 131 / 191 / 166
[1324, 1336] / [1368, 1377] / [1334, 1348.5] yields 3.3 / 147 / 206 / 163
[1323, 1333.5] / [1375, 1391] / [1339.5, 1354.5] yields 3.9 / 154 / 213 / 174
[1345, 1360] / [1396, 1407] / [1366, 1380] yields -3.7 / 136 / 190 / 158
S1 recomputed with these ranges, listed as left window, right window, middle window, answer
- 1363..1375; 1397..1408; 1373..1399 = -3.4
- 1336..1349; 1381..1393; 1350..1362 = 0.5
